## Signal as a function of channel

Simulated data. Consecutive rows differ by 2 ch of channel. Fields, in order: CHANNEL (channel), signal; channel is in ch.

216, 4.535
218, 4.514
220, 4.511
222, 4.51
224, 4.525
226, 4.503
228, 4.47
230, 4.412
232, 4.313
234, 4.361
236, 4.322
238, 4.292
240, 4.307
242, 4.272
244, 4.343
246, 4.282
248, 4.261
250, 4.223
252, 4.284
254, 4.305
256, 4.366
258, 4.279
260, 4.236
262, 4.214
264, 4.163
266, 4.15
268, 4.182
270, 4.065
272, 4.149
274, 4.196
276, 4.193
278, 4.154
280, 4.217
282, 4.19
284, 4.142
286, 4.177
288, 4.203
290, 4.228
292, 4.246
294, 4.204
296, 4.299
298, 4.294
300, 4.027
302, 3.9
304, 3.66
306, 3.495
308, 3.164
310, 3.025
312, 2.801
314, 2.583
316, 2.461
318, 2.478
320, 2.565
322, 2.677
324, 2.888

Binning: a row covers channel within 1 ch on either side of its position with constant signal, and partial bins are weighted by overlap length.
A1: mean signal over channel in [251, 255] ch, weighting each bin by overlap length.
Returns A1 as 4.29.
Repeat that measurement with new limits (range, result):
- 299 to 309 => 3.65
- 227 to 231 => 4.44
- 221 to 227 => 4.51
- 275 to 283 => 4.19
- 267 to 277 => 4.16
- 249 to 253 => 4.25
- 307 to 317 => 2.81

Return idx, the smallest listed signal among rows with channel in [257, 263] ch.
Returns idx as 4.214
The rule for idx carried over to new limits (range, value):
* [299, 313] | 2.801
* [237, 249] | 4.261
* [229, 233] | 4.313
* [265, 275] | 4.065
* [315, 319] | 2.461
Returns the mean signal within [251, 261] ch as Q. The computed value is 4.29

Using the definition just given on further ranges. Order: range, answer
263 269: 4.17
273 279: 4.18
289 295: 4.23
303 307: 3.58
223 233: 4.44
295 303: 4.13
